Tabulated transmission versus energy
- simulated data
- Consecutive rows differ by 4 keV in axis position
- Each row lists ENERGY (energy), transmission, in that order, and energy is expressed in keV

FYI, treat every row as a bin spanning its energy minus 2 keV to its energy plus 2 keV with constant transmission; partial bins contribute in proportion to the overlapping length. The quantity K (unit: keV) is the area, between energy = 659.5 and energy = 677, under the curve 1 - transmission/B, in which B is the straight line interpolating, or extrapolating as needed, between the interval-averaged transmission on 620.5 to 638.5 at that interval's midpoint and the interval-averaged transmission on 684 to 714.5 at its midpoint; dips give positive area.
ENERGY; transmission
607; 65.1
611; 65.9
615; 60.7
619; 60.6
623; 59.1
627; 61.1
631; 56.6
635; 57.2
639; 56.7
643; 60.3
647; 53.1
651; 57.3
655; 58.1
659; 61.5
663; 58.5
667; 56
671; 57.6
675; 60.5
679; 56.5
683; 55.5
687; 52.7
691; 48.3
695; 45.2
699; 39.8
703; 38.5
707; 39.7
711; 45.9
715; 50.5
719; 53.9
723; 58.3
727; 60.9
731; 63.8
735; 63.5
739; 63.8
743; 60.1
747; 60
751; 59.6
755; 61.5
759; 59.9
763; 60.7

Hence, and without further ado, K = -2.6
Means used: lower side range 58.4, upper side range 45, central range 58.4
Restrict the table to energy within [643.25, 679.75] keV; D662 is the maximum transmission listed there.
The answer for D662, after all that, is 61.5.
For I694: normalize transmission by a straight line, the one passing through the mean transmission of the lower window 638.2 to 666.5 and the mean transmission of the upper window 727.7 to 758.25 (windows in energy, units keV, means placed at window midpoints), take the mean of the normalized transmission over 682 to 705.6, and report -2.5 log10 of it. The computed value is 0.28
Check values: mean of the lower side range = 57.9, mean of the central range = 46.1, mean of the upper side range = 61.6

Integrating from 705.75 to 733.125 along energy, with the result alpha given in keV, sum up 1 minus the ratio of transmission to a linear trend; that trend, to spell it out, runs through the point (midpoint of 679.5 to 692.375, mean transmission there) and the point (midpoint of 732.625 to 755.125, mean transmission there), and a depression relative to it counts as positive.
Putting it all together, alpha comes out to 2.01 keV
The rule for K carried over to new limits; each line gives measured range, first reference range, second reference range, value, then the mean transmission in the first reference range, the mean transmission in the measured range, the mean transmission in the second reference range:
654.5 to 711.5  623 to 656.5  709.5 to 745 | 6.1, 57.6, 51.6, 58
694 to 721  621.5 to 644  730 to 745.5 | 7.3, 58.4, 44.8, 62.6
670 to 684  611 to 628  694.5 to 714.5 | -2.7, 61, 57.7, 42.2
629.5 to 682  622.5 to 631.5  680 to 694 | -1.8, 59.3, 57.7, 52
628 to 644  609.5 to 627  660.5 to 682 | 0.6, 61.4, 57.8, 57.8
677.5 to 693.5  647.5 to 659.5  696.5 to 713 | -1.8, 57.9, 52.9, 41.1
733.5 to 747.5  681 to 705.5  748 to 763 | -1.2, 46.5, 62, 60.4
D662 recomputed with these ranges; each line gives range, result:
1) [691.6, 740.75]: 63.8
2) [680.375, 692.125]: 55.5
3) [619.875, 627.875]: 61.1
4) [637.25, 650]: 60.3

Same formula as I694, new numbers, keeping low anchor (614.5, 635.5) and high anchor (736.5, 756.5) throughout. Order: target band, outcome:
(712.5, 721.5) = 0.163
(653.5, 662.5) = 0.001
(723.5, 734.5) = -0.021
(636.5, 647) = 0.039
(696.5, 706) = 0.460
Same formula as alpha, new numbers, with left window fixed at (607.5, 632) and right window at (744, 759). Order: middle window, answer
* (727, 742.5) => -0.7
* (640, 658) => 1.0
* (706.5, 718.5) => 2.7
